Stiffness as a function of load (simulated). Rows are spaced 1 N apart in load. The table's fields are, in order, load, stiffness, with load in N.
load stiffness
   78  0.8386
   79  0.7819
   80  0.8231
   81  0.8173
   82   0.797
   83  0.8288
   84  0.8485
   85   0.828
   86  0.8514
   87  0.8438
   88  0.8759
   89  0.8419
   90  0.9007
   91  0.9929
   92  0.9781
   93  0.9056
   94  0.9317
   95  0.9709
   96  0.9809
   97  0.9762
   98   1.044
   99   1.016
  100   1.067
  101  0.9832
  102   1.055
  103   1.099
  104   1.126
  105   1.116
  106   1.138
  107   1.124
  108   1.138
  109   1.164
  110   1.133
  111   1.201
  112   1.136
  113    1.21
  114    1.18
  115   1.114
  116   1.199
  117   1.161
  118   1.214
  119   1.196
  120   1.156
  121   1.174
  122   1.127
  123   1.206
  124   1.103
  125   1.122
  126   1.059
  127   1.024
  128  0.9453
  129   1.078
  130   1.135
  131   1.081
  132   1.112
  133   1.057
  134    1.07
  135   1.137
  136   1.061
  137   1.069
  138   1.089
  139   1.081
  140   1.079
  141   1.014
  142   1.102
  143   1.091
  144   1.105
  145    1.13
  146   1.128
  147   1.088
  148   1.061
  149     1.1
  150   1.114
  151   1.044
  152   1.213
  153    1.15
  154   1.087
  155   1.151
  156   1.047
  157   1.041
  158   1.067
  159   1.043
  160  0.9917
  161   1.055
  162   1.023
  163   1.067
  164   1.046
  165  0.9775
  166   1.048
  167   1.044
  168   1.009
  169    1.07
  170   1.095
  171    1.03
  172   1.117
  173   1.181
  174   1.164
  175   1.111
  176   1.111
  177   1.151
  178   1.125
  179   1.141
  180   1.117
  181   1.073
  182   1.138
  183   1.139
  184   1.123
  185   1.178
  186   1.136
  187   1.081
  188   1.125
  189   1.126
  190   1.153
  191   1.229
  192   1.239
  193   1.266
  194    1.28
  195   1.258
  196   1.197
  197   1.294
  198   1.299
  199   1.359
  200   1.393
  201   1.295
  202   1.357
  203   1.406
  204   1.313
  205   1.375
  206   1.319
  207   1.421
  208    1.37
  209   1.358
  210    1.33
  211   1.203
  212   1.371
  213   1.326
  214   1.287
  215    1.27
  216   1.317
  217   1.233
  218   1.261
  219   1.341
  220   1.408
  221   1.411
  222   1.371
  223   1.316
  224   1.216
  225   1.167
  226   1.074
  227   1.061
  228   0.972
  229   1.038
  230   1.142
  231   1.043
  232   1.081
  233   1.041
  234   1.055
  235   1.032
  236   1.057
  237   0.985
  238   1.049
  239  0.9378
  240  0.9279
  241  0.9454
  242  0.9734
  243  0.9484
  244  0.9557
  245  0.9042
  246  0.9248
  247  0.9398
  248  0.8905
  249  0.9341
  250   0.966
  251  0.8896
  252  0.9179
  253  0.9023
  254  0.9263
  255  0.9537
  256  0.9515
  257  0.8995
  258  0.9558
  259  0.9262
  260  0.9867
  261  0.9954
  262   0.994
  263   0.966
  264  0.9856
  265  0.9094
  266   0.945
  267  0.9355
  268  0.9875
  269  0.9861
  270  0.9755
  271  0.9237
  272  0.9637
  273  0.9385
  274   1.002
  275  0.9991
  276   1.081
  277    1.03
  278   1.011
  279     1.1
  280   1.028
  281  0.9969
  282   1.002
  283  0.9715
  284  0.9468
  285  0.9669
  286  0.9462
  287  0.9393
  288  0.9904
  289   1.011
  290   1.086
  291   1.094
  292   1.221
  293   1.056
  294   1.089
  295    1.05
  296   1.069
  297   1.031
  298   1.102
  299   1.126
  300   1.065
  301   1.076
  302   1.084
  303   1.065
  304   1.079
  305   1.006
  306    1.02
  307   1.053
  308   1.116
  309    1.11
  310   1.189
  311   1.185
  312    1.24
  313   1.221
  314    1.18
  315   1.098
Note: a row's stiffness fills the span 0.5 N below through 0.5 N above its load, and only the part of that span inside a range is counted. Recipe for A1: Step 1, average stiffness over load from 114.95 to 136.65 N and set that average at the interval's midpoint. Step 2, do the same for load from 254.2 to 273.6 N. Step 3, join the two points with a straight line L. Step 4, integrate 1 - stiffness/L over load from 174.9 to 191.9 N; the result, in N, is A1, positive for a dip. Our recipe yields -1.4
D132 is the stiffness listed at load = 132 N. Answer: 1.112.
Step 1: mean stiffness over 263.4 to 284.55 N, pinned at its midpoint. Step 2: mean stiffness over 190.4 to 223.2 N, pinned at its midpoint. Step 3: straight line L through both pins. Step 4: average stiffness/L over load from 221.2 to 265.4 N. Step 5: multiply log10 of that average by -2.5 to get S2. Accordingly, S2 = 0.13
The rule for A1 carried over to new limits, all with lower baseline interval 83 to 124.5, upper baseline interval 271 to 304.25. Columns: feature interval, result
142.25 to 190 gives -2.2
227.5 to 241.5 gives 0.2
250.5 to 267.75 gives 1.6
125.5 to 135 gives -0.1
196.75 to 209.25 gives -3.7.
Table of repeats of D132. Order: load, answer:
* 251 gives 0.8896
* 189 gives 1.126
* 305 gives 1.006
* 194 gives 1.28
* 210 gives 1.33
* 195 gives 1.258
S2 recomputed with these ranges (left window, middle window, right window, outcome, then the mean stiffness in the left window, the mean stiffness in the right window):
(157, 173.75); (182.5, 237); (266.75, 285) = -0.19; 1.06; 0.993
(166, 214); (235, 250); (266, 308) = 0.16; 1.21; 1.03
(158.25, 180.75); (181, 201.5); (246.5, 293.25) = -0.15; 1.08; 0.979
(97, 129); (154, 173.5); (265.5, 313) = 0.04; 1.12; 1.04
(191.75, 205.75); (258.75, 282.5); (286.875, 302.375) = 0.15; 1.31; 1.07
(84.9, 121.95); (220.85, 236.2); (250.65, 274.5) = -0.16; 1.06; 0.951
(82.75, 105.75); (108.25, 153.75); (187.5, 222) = -0.04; 0.963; 1.3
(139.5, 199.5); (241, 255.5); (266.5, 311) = 0.15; 1.12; 1.04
